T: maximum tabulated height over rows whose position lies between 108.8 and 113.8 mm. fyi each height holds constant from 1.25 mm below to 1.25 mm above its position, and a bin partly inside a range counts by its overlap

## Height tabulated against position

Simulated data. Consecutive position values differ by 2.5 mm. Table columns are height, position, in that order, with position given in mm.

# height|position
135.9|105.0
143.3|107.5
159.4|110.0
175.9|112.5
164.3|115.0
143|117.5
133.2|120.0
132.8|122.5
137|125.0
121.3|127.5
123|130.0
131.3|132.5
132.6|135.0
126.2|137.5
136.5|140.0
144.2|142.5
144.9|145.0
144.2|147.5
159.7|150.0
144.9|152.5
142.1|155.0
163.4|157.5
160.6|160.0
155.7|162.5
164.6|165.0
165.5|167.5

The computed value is 175.9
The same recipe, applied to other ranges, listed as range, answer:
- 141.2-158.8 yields 163.4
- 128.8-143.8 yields 144.2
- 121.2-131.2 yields 137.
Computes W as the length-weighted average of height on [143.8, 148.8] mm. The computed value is 145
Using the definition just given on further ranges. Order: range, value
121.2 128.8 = 130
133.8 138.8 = 129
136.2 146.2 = 138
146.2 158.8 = 151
